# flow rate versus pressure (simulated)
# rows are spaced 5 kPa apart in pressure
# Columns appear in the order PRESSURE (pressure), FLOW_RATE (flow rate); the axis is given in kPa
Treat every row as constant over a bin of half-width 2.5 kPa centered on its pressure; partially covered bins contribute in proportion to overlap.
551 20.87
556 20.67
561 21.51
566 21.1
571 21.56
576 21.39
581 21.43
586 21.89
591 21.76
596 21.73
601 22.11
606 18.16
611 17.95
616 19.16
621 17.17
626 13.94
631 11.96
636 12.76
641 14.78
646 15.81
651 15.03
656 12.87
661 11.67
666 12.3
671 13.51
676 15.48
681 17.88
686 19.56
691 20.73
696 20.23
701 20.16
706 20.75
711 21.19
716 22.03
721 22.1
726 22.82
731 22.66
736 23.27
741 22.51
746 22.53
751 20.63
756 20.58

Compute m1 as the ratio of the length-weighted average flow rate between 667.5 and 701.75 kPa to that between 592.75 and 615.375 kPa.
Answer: 0.90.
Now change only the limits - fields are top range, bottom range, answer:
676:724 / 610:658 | 1.34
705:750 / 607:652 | 1.43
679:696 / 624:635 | 1.52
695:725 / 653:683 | 1.53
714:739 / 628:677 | 1.67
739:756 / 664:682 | 1.48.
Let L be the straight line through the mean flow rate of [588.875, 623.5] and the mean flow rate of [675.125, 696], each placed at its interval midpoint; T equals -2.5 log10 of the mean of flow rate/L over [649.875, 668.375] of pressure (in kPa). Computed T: 0.44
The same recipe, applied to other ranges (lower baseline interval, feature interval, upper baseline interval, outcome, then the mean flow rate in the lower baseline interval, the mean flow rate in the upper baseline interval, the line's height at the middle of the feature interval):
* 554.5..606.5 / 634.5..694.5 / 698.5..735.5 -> 0.373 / 21.3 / 21.8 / 21.6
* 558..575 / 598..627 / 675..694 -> 0.111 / 21.4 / 18.7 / 20.3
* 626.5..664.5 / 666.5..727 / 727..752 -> -0.051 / 13.5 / 22.5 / 18.4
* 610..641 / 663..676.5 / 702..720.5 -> 0.344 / 15.3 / 21.3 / 18.4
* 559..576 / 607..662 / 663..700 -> 0.253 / 21.4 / 17.1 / 18.9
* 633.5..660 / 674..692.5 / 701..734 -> -0.014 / 14.1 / 21.8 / 18.1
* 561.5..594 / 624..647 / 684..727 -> 0.477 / 21.5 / 21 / 21.3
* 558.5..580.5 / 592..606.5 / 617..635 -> -0.184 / 21.4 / 14.6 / 17.8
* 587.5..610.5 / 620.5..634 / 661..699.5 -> 0.363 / 20.7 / 16.8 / 19.4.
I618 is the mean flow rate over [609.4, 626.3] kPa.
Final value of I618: 17.4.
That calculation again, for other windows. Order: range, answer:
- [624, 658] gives 13.9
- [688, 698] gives 20.4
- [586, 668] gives 16.4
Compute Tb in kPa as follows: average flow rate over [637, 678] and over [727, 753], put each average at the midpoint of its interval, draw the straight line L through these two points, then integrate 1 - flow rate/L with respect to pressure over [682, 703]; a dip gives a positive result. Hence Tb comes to -3.1 kPa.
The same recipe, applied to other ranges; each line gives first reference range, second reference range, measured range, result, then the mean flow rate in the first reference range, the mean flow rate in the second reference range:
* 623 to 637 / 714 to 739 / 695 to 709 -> -0.19 kPa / 13.1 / 22.6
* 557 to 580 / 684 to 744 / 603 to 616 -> 1.81 kPa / 21.3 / 21.5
